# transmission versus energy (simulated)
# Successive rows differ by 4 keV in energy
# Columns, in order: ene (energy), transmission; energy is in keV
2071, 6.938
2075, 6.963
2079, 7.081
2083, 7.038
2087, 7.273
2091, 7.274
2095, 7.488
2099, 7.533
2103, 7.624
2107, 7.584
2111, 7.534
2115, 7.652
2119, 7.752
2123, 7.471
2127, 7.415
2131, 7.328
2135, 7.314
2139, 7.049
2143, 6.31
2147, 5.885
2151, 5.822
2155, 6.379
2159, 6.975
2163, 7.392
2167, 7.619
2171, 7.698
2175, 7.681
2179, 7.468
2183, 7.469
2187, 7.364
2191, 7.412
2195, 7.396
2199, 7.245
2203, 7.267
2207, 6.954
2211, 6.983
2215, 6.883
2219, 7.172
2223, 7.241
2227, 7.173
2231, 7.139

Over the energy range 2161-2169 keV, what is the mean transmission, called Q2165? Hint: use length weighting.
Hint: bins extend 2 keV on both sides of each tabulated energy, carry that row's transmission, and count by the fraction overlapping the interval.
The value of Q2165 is 7.51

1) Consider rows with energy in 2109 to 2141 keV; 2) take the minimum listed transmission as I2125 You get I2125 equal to 7.049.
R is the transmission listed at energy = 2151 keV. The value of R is 5.822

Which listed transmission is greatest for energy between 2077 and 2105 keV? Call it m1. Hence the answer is 7.624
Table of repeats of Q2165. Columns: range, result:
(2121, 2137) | 7.38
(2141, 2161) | 6.27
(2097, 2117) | 7.59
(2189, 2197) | 7.4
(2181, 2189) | 7.42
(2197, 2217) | 7.07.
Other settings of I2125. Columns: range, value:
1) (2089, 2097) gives 7.274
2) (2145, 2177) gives 5.822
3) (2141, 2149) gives 5.885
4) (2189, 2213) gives 6.954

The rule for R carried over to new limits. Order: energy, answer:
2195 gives 7.396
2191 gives 7.412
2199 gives 7.245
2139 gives 7.049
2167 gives 7.619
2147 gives 5.885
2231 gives 7.139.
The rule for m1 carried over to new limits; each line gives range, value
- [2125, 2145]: 7.415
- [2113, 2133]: 7.752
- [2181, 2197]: 7.469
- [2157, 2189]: 7.698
